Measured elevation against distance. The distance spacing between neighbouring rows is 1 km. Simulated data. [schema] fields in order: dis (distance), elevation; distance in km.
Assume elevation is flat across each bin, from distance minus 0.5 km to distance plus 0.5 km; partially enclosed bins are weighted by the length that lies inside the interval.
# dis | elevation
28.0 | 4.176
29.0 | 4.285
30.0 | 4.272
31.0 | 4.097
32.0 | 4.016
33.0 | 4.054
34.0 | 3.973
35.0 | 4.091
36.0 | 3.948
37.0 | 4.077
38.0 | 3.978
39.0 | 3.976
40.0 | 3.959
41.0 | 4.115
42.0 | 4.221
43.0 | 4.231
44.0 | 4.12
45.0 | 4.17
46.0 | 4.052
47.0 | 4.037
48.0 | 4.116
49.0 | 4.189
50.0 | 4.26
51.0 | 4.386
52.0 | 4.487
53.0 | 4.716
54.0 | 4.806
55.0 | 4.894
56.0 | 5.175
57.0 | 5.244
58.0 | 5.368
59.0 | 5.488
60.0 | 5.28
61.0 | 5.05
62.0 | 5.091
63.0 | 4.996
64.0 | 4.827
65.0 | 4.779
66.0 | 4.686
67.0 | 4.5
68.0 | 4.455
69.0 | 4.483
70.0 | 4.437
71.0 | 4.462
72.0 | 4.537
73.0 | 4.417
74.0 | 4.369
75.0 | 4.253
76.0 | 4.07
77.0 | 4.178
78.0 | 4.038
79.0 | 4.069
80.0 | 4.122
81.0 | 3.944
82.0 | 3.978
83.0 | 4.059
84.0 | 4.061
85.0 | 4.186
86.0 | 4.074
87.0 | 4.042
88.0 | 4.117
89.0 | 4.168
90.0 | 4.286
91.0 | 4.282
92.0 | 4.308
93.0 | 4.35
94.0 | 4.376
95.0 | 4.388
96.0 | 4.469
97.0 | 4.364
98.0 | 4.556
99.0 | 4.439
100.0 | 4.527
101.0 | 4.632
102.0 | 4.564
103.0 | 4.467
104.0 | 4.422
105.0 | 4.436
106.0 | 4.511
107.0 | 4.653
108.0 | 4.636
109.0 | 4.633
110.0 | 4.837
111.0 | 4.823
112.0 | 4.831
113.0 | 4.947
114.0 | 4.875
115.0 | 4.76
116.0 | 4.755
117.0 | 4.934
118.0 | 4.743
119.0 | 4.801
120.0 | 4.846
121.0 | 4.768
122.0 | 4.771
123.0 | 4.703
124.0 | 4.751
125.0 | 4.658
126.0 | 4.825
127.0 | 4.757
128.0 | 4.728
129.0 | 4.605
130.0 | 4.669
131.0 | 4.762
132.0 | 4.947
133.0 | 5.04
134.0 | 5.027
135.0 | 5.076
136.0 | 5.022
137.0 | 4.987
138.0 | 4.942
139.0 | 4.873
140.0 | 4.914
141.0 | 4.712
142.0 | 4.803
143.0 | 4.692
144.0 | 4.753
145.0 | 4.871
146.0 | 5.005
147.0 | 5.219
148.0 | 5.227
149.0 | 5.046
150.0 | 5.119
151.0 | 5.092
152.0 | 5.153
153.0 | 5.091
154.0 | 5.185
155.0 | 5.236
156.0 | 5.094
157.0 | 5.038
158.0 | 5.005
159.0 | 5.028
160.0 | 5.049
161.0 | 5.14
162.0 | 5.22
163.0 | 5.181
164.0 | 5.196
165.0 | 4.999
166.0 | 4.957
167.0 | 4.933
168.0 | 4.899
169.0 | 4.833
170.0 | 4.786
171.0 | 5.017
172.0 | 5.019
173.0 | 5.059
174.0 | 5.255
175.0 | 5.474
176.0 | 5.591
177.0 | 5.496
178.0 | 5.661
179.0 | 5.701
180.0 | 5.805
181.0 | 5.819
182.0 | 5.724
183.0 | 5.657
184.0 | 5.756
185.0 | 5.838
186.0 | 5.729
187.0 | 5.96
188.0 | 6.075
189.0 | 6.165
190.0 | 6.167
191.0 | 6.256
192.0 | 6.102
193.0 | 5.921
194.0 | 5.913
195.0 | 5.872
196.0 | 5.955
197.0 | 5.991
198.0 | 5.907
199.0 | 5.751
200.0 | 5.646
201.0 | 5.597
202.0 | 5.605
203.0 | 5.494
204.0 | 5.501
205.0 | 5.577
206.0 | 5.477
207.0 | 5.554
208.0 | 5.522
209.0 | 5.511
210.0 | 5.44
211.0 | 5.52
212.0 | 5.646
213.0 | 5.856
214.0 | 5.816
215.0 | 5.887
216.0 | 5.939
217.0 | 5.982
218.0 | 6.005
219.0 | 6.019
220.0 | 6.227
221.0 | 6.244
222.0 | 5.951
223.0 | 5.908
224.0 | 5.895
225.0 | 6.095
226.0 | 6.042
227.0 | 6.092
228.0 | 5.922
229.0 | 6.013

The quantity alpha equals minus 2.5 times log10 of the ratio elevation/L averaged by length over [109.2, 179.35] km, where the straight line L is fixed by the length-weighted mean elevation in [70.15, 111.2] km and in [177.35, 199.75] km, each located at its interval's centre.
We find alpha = 0.04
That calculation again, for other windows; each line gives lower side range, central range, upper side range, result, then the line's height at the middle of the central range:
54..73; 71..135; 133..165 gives 0.098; 4.94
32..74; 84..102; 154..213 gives 0.112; 4.8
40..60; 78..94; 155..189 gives 0.155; 4.77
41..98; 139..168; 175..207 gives 0.071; 5.37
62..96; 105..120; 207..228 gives -0.013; 4.7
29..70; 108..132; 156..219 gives 0.055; 5.02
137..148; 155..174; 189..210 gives 0.041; 5.23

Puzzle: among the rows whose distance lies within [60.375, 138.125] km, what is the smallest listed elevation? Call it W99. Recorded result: 3.944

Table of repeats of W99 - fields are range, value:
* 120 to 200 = 4.605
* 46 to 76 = 4.037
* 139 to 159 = 4.692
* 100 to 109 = 4.422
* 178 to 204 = 5.494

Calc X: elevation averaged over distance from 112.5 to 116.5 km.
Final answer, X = 4.83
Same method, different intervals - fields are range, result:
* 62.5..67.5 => 4.76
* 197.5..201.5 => 5.73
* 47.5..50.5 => 4.19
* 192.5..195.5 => 5.9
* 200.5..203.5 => 5.57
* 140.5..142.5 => 4.76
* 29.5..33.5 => 4.11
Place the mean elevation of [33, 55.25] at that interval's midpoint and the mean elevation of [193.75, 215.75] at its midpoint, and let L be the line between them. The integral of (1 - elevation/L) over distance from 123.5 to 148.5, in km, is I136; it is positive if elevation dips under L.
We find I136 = 0.9 km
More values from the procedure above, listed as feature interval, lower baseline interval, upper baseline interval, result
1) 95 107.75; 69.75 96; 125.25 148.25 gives -0.2 km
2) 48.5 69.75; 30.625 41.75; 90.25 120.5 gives -3.0 km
